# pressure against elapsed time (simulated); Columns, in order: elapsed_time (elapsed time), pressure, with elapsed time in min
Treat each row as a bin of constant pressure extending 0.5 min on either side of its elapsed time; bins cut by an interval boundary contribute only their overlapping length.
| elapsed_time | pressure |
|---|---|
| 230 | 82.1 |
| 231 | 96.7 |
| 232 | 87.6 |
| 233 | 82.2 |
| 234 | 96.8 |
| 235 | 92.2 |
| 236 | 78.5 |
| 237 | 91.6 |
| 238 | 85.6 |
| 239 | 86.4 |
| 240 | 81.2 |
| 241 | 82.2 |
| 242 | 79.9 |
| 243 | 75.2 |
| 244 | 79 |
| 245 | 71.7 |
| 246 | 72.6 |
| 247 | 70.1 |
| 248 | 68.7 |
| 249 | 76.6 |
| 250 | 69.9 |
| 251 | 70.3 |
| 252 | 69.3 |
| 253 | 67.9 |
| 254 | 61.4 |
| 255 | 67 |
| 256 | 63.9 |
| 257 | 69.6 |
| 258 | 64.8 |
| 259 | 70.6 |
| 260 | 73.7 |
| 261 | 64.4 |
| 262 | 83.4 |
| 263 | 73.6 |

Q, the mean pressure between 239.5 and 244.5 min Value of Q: 79.5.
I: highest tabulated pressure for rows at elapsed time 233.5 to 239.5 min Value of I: 96.8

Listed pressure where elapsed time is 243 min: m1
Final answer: 75.2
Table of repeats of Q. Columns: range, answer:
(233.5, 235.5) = 94.5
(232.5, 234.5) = 89.5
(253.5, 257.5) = 65.5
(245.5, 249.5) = 72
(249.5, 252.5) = 69.8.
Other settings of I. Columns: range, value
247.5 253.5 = 76.6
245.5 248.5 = 72.6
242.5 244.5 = 79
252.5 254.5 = 67.9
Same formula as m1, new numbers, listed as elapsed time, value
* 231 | 96.7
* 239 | 86.4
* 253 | 67.9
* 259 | 70.6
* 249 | 76.6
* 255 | 67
